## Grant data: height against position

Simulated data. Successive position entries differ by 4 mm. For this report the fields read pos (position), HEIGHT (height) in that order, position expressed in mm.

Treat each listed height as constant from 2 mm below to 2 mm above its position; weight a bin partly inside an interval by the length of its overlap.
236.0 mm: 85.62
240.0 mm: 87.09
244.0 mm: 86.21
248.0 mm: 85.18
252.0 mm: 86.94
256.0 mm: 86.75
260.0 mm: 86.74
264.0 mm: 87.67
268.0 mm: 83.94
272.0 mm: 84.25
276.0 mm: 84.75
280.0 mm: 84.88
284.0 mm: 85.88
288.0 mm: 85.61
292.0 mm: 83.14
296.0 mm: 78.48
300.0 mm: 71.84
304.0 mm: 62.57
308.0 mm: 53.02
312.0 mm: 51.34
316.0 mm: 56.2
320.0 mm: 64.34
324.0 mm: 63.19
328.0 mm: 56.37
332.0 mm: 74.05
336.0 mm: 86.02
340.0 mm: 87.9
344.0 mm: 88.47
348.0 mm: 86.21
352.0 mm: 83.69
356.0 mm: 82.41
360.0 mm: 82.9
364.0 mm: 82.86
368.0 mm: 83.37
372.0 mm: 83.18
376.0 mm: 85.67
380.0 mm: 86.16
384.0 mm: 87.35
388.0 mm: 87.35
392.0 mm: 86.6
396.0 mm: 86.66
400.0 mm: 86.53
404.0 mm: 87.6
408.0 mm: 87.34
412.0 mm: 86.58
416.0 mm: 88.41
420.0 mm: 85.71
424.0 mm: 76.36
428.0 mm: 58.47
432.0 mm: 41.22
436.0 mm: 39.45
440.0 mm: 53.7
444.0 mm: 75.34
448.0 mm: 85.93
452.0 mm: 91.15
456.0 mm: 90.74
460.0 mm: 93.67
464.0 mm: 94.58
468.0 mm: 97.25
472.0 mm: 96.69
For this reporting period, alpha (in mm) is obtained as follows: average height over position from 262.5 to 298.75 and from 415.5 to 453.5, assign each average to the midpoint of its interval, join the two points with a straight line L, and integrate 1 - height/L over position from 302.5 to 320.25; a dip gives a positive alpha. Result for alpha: 5.3 mm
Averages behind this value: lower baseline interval 84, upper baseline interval 68.5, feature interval 56.7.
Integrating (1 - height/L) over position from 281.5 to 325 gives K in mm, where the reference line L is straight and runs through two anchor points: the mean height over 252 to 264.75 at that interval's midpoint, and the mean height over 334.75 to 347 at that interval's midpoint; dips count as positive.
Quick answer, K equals 9.1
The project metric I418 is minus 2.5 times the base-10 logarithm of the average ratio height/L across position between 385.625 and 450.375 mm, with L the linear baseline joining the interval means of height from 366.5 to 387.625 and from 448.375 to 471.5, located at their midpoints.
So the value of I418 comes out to 0.171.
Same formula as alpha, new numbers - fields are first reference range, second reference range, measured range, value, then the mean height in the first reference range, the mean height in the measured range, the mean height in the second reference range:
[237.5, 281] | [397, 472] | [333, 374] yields -1.00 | 85.9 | 84.4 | 79.5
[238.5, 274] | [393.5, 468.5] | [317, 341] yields 3.59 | 86.1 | 70.7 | 79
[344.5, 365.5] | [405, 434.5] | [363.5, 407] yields -3.45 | 84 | 85.9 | 74.7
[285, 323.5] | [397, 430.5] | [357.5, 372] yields -1.47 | 67.7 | 83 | 81.6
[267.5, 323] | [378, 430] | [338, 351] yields -1.53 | 73.1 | 87.2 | 83.9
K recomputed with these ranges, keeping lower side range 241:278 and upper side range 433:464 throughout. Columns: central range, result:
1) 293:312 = 4.1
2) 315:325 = 2.6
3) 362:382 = -1.1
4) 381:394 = -1.3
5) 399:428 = -2.2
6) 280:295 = 0.0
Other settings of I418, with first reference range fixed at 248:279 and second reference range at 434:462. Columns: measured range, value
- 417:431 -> 0.07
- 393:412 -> -0.12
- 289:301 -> 0.07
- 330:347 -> -0.03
